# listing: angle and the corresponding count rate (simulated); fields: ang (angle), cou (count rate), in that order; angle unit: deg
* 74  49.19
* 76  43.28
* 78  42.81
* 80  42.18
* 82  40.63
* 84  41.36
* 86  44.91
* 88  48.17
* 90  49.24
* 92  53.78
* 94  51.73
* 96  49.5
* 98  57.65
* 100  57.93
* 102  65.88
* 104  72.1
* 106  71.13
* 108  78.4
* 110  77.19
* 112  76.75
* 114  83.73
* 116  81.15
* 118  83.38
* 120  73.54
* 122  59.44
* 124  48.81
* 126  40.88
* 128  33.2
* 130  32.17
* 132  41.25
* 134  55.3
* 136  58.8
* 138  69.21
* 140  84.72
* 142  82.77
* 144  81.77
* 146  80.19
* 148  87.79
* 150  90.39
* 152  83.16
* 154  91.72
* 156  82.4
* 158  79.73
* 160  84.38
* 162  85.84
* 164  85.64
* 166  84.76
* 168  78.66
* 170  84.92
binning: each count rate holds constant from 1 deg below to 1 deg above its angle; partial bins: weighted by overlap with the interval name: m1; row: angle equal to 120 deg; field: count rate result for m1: 73.54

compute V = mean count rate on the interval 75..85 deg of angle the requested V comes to 42.1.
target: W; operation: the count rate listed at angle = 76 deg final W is 43.28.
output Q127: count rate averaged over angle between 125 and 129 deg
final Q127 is 37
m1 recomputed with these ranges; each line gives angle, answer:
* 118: 83.38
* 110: 77.19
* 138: 69.21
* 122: 59.44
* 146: 80.19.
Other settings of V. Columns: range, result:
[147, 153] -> 87.1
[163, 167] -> 85.2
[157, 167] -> 84.1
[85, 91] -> 47.4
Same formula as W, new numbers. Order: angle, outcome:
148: 87.79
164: 85.64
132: 41.25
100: 57.93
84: 41.36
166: 84.76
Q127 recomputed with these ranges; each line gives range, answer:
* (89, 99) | 52.4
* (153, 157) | 87.1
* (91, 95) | 52.8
